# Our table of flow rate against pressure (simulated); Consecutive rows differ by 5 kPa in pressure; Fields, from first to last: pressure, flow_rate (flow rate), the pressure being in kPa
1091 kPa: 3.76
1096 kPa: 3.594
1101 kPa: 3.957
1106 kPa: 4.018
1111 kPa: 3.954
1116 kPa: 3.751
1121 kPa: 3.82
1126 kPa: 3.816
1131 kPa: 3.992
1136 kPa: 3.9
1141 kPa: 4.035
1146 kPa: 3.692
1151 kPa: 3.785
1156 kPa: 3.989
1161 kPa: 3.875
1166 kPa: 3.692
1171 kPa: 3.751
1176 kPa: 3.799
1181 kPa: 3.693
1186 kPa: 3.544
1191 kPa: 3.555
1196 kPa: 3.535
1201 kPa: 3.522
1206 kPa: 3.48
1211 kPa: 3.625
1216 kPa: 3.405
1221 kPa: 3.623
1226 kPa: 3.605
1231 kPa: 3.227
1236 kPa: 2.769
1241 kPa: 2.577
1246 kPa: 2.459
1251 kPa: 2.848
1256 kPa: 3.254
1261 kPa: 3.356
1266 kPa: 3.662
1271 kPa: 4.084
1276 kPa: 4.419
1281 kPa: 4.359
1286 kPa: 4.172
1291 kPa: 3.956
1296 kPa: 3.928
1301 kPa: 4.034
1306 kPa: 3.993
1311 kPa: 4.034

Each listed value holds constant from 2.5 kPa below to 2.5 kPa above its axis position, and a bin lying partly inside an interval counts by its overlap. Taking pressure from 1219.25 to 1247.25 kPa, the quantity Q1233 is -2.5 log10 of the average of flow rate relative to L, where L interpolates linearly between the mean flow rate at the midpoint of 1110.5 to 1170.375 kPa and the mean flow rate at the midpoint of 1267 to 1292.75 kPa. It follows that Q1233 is 0.31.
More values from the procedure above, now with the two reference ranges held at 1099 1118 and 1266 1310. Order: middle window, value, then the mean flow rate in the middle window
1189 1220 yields 0.141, 3.52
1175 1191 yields 0.098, 3.65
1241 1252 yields 0.478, 2.61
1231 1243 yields 0.401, 2.79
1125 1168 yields 0.025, 3.87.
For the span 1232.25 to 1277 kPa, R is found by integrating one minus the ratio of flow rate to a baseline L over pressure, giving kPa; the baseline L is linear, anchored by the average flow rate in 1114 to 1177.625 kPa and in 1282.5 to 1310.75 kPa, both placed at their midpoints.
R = 8.4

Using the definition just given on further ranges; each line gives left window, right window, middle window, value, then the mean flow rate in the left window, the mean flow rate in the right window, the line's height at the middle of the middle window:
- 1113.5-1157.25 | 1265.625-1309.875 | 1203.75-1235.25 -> 4.2 kPa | 3.86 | 4.09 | 3.99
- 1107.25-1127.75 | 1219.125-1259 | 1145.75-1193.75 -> -3.3 kPa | 3.85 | 3.04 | 3.5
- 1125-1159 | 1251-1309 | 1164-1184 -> 0.8 kPa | 3.89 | 3.88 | 3.89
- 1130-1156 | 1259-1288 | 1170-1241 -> 8.5 kPa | 3.88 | 4.02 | 3.95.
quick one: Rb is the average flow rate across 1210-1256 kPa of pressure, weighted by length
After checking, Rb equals 3.12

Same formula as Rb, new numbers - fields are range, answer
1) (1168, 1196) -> 3.66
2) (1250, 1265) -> 3.23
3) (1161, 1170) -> 3.75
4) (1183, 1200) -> 3.55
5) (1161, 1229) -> 3.61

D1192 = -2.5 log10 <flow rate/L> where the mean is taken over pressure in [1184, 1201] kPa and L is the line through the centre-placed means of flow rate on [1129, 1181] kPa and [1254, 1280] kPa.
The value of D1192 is 0.08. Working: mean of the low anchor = 3.84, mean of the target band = 3.54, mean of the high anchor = 3.8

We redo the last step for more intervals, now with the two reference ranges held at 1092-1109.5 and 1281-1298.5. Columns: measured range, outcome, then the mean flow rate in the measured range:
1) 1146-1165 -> 0.02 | 3.84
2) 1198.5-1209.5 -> 0.13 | 3.51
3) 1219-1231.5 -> 0.14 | 3.52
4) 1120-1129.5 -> 0.01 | 3.84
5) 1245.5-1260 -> 0.33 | 2.96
